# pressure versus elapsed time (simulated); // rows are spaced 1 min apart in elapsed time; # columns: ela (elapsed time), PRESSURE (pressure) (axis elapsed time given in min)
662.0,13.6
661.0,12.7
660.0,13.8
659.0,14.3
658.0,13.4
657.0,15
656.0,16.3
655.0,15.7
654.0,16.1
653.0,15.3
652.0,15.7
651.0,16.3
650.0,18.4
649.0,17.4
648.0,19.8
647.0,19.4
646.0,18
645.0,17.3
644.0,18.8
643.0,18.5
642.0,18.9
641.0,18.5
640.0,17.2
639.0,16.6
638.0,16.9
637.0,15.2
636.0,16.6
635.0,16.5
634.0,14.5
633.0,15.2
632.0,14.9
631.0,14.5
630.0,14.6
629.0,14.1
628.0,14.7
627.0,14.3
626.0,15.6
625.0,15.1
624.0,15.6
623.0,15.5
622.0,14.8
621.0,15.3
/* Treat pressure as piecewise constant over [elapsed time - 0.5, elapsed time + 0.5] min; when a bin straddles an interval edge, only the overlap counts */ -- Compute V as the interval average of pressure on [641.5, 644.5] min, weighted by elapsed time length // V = 18.7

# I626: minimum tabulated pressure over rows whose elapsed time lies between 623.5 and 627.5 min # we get 14.3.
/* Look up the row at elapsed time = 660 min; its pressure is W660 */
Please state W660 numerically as 13.8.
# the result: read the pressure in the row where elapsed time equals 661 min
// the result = 12.7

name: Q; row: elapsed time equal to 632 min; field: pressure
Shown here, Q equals 14.9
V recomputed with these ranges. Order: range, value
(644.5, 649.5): 18.4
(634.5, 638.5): 16.3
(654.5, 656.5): 16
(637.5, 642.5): 17.6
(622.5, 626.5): 15.4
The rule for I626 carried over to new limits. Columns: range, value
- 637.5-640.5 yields 16.6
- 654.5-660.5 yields 13.4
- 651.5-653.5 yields 15.3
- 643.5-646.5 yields 17.3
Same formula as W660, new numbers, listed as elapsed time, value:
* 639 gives 16.6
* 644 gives 18.8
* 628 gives 14.7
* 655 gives 15.7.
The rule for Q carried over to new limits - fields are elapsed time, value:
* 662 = 13.6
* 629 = 14.1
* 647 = 19.4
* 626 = 15.6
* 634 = 14.5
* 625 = 15.1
